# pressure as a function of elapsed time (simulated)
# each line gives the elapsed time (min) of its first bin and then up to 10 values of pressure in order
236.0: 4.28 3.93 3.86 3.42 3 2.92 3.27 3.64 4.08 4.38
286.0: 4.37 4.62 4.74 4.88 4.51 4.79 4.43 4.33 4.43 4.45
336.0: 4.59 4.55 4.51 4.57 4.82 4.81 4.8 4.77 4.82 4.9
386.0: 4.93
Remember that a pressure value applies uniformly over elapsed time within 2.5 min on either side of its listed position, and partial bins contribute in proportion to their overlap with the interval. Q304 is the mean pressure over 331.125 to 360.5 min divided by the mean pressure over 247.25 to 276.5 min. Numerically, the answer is 1.4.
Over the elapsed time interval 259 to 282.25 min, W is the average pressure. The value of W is 3.64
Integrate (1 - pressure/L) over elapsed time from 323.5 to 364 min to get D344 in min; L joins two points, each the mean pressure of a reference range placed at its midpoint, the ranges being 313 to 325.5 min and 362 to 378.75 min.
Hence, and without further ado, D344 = 0.0 min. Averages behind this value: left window 4.4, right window 4.8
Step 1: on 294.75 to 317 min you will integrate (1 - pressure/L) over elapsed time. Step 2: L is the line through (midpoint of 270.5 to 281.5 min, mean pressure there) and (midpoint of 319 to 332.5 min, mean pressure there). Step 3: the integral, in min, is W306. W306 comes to -2.2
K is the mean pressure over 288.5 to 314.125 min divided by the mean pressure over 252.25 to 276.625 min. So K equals 1.41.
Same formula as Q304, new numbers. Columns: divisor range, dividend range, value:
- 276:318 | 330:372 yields 1.02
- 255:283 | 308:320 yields 1.28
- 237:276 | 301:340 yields 1.29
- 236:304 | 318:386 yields 1.18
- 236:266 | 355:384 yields 1.38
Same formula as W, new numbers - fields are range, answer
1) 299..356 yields 4.56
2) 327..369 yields 4.63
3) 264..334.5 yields 4.36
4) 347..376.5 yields 4.75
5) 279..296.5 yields 4.51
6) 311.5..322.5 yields 4.46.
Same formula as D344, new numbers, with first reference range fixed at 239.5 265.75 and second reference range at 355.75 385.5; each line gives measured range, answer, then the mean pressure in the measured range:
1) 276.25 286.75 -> -1.6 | 4.31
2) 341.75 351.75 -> 0.0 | 4.54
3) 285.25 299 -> -2.6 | 4.61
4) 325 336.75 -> -0.4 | 4.48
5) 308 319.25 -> -1.2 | 4.59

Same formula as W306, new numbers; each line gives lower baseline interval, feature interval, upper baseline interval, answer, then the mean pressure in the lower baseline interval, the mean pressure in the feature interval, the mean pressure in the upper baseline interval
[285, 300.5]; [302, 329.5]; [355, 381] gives 1.0 min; 4.64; 4.52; 4.81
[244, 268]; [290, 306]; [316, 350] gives -3.2 min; 3.28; 4.72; 4.48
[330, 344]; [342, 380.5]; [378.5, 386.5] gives 0.1 min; 4.54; 4.73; 4.91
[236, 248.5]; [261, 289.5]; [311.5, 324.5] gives 2.1 min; 3.97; 3.88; 4.45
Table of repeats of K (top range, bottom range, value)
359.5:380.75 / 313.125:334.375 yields 1.09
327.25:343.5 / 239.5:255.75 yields 1.25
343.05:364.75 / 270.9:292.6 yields 1.10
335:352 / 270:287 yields 1.10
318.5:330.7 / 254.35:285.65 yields 1.21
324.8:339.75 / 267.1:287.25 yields 1.11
